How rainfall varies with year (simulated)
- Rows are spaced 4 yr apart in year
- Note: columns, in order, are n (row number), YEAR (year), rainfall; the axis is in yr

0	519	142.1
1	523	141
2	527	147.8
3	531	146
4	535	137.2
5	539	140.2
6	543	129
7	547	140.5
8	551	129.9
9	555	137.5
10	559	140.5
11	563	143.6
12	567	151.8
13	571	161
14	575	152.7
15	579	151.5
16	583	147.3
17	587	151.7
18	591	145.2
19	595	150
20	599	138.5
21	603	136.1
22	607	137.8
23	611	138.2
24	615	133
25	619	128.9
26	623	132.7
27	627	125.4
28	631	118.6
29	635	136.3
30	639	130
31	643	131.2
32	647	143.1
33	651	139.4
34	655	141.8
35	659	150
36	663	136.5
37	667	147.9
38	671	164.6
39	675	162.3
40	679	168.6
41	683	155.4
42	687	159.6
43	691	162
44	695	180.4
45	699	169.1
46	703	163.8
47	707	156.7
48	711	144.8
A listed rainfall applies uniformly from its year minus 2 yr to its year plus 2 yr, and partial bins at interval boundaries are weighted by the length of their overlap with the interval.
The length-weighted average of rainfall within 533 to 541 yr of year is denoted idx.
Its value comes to 139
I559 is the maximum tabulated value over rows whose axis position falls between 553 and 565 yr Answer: 143.6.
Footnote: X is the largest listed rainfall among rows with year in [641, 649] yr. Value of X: 143.1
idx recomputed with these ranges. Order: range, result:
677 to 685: 162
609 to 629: 132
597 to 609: 137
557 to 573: 149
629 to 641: 128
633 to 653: 136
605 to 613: 138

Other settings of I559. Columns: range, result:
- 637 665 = 150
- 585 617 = 151.7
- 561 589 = 161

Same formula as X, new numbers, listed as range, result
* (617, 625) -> 132.7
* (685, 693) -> 162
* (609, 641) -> 138.2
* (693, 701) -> 180.4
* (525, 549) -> 147.8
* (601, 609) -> 137.8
